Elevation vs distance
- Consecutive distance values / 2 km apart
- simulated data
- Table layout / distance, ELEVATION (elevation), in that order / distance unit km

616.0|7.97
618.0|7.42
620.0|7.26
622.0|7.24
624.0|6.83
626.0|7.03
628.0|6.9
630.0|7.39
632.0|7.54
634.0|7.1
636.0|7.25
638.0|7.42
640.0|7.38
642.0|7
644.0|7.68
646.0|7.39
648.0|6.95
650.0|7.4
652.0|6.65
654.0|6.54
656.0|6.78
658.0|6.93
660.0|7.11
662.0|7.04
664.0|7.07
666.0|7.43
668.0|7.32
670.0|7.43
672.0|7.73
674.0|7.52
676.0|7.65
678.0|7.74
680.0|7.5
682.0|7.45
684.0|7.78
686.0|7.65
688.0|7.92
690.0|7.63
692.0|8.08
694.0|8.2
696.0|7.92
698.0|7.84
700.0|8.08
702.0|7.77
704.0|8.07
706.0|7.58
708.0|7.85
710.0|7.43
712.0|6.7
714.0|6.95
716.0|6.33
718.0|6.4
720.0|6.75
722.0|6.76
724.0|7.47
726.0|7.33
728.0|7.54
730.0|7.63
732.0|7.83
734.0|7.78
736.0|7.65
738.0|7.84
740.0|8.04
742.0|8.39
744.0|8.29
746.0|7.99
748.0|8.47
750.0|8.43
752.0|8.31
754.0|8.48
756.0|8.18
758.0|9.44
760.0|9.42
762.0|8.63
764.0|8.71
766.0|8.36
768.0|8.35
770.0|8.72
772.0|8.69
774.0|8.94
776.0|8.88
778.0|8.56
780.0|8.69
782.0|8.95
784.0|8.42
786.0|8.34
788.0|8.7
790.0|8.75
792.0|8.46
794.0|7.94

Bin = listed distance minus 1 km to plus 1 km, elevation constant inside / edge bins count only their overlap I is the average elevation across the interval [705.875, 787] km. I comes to 8.04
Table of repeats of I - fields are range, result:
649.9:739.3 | 7.43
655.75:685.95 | 7.39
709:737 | 7.18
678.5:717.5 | 7.6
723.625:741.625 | 7.71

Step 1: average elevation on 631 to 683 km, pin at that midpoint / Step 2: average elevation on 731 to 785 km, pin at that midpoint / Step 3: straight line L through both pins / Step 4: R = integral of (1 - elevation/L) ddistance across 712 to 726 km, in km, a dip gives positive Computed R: 2.1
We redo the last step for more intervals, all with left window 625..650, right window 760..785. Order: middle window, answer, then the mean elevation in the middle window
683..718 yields 1.4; 7.6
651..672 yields 1.3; 7.06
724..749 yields 1.3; 7.88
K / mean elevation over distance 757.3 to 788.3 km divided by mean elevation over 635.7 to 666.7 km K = 1.23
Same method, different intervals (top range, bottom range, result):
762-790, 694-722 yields 1.17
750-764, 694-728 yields 1.18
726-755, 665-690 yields 1.06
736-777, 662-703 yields 1.11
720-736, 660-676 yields 1.01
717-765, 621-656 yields 1.12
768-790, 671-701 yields 1.12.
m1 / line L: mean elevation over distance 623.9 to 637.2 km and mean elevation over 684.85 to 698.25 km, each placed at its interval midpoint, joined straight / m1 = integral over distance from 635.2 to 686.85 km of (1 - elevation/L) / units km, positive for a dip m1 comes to 1.6 km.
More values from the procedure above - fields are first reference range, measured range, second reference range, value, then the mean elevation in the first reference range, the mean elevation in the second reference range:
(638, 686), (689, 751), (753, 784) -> 3.2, 7.29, 8.72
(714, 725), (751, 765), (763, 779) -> -1.0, 6.76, 8.65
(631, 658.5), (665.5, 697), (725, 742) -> -1.3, 7.15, 7.75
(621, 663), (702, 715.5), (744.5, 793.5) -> 0.8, 7.12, 8.61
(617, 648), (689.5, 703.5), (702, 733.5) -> -1.3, 7.25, 7.27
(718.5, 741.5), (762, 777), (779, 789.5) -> -0.6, 7.51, 8.63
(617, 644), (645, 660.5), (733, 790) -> 1.0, 7.23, 8.49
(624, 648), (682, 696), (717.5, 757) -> -0.6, 7.25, 7.8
